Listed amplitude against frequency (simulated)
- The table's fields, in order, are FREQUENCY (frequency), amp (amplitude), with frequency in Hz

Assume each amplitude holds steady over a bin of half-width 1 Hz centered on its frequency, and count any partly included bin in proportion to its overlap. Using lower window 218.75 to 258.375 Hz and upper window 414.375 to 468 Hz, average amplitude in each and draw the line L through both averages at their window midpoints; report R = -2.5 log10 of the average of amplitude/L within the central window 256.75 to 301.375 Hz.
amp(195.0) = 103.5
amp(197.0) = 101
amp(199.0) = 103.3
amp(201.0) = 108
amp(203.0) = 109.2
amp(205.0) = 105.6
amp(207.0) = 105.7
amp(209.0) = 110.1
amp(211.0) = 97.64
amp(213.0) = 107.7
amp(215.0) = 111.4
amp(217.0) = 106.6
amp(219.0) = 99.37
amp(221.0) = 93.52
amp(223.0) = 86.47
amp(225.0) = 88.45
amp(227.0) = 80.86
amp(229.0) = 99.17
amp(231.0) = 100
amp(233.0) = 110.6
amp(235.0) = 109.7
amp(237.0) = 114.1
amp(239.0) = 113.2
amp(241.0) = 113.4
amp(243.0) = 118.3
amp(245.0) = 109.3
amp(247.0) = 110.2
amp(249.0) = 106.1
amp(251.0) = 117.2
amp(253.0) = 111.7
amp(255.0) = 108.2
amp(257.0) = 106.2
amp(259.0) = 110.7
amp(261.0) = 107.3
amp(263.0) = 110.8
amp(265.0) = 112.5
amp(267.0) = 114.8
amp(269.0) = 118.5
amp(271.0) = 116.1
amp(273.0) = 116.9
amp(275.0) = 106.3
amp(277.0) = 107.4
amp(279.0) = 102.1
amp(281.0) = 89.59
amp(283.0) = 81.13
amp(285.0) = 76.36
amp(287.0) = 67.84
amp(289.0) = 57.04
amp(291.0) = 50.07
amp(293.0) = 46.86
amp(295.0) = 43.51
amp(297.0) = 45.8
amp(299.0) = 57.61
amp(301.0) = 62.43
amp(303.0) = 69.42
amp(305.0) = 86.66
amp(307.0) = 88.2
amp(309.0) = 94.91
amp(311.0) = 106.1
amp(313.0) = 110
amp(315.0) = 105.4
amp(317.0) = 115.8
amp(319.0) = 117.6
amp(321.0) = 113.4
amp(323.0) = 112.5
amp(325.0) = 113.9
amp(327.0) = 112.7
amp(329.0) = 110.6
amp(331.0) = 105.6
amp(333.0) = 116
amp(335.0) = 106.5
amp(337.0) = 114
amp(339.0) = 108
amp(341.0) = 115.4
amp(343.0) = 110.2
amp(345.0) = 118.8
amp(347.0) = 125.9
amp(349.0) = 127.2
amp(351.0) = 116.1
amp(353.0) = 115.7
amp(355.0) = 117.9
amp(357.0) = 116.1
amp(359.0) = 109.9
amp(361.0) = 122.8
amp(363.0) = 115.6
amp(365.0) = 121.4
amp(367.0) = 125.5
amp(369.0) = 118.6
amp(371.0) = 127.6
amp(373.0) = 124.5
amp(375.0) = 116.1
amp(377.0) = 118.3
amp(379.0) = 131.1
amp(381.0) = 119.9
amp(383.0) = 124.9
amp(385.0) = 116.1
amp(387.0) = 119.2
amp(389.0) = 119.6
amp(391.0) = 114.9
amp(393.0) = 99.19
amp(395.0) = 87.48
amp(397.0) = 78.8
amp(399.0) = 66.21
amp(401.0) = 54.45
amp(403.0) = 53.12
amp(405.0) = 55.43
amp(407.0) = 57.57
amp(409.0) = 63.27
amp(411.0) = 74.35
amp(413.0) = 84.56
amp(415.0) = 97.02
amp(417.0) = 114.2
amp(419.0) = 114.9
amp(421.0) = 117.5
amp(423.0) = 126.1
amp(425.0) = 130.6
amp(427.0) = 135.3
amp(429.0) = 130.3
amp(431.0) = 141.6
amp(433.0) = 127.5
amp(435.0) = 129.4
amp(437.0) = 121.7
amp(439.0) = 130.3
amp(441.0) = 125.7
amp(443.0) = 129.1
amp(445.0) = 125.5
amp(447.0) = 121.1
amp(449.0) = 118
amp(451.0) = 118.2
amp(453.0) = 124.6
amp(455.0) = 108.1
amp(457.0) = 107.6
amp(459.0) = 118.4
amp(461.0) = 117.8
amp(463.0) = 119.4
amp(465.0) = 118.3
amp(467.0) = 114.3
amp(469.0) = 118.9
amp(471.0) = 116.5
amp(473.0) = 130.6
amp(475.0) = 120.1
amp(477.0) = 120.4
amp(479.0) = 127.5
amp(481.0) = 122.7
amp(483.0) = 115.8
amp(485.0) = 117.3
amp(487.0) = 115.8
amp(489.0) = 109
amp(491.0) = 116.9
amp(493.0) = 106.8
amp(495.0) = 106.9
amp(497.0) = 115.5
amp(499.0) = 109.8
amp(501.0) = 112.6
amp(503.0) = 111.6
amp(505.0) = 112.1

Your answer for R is 0.23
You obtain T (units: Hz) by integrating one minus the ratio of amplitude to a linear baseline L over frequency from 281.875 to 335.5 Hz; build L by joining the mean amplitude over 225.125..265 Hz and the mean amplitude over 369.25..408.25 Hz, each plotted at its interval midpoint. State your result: 8.3 Hz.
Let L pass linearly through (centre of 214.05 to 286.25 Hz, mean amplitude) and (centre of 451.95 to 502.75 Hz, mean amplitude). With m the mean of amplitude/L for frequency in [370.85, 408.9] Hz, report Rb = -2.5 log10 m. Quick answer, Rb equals 0.147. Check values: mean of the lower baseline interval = 105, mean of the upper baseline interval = 116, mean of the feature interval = 97.7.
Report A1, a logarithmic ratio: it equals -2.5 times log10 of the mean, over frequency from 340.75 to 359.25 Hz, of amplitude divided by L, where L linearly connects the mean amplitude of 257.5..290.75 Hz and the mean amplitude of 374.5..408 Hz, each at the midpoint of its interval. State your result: -0.21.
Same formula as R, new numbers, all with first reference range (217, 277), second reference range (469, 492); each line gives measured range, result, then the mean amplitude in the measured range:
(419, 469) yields -0.050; 123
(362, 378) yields -0.068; 121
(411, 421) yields 0.147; 101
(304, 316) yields 0.124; 98.5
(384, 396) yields 0.050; 109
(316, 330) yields -0.025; 114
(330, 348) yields -0.013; 113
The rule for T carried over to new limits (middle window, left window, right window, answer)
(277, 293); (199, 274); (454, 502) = 4.96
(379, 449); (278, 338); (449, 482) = 1.84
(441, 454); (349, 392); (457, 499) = -0.57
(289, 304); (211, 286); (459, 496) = 7.50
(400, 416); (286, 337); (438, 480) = 6.17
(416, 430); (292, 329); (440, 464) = -1.33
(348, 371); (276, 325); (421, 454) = -3.71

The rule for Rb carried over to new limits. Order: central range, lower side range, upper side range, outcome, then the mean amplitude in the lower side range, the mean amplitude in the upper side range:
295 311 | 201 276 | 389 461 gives 0.421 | 107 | 106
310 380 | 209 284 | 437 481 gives -0.032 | 106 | 121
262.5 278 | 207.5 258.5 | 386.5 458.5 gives -0.075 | 105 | 106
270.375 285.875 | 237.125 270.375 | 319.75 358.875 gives 0.137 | 112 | 114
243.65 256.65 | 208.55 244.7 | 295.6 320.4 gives -0.120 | 103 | 88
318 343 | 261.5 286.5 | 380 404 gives -0.123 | 104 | 96.2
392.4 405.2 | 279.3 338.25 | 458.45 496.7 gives 0.420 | 89.1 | 117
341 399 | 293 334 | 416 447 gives -0.066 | 93.2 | 126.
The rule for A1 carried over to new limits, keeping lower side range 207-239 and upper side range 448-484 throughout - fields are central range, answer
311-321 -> -0.035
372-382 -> -0.088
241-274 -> -0.082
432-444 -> -0.094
